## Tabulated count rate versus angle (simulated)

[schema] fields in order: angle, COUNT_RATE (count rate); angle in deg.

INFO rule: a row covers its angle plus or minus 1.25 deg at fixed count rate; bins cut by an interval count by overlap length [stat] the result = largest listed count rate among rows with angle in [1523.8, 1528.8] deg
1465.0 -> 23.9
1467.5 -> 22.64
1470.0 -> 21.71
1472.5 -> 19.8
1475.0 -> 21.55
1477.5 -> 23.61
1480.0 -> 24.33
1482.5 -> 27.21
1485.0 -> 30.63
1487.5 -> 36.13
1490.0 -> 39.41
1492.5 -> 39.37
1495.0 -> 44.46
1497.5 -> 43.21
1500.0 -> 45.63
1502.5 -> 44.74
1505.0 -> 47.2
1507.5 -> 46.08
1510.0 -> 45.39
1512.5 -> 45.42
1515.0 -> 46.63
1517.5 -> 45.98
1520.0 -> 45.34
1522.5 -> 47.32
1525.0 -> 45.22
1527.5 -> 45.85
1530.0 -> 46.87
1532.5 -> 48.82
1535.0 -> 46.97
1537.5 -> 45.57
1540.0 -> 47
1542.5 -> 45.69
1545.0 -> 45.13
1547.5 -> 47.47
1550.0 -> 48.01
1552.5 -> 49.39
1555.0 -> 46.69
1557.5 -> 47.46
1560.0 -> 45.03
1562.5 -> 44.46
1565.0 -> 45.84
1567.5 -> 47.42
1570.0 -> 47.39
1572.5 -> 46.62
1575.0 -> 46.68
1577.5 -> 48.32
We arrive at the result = 45.85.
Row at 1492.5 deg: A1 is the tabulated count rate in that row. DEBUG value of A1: 39.37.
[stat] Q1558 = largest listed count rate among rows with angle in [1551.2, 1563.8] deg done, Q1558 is 49.39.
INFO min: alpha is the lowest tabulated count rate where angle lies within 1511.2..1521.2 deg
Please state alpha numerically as 45.34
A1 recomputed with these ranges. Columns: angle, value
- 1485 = 30.63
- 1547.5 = 47.47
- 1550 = 48.01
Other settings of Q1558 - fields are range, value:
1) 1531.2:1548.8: 48.82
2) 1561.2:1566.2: 45.84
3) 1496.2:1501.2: 45.63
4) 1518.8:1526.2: 47.32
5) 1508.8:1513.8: 45.42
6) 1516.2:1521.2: 45.98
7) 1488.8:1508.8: 47.2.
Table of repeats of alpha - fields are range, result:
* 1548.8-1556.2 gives 46.69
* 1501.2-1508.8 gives 44.74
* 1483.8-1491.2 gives 30.63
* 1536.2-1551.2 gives 45.13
